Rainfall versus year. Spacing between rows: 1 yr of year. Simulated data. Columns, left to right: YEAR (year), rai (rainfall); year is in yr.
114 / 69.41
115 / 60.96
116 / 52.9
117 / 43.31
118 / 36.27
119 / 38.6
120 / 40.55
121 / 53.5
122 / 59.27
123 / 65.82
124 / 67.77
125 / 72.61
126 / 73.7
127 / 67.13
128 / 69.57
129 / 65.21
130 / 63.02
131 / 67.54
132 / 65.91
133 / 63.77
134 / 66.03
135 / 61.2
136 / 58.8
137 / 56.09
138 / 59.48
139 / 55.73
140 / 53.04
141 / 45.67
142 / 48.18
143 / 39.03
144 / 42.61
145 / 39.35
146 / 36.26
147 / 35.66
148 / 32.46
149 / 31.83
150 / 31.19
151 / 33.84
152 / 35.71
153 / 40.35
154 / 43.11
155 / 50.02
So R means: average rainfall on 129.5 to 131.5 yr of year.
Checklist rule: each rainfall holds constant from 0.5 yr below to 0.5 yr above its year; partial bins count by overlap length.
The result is 65.3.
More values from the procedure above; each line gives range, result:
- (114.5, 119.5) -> 46.4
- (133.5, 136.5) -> 62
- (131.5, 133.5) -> 64.8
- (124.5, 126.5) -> 73.2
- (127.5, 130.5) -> 65.9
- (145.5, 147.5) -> 36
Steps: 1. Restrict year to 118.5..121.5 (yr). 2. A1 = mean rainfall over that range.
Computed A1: 44.2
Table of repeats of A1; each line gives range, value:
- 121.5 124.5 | 64.3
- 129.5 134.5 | 65.3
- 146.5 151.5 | 33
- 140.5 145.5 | 43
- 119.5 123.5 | 54.8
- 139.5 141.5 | 49.4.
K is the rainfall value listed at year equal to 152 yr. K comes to 35.71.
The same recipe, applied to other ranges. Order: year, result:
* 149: 31.83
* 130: 63.02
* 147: 35.66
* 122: 59.27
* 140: 53.04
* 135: 61.2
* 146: 36.26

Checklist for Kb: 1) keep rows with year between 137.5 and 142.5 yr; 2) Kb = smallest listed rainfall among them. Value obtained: 45.67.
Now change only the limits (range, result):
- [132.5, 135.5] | 61.2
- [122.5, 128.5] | 65.82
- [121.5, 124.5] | 59.27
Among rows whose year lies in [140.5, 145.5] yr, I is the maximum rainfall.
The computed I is 48.18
